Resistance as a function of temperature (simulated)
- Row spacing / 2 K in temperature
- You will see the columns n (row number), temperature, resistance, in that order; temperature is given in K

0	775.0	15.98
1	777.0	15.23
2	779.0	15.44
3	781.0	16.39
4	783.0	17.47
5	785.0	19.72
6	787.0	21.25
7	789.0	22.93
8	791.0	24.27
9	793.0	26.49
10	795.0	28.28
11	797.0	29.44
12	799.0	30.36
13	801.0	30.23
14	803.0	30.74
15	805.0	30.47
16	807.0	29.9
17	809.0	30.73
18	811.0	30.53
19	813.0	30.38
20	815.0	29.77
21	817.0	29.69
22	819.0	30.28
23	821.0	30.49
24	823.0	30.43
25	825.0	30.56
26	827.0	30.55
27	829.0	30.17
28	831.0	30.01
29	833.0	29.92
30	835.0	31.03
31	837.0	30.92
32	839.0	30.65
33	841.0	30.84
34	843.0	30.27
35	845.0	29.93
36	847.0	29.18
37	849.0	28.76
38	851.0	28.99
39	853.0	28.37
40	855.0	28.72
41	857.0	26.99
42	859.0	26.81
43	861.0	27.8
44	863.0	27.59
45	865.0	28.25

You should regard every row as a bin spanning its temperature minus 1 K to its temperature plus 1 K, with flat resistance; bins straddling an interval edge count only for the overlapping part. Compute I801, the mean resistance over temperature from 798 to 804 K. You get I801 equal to 30.4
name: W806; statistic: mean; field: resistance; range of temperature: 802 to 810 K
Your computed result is 30.5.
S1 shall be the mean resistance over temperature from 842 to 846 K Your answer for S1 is 30.1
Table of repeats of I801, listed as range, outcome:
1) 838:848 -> 30.2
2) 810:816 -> 30.2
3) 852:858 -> 28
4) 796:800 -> 29.9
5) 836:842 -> 30.8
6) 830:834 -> 30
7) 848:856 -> 28.7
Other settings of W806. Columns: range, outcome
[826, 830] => 30.4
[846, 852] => 29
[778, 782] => 15.9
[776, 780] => 15.3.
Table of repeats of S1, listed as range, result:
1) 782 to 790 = 20.3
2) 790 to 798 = 27.1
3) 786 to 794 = 23.7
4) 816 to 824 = 30.2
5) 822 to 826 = 30.5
